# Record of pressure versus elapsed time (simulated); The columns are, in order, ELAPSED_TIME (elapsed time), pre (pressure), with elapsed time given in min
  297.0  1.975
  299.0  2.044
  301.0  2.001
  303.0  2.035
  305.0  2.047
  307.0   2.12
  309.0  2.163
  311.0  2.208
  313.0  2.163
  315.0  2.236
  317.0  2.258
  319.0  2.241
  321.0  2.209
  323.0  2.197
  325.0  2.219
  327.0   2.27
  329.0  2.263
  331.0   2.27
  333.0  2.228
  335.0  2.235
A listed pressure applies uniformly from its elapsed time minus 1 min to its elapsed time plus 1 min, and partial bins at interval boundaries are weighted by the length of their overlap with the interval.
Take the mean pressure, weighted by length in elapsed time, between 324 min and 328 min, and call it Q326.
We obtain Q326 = 2.24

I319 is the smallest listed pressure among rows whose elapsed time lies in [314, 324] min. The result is 2.197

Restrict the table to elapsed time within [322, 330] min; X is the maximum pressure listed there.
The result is 2.27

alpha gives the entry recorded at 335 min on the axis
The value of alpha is 2.235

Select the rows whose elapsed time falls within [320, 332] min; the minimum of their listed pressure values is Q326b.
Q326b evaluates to 2.197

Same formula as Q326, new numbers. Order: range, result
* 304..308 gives 2.08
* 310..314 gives 2.19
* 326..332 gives 2.27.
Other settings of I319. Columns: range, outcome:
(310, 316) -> 2.163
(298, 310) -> 2.001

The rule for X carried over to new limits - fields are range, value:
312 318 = 2.258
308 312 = 2.208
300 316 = 2.236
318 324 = 2.241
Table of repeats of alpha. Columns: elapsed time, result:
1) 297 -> 1.975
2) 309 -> 2.163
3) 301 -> 2.001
